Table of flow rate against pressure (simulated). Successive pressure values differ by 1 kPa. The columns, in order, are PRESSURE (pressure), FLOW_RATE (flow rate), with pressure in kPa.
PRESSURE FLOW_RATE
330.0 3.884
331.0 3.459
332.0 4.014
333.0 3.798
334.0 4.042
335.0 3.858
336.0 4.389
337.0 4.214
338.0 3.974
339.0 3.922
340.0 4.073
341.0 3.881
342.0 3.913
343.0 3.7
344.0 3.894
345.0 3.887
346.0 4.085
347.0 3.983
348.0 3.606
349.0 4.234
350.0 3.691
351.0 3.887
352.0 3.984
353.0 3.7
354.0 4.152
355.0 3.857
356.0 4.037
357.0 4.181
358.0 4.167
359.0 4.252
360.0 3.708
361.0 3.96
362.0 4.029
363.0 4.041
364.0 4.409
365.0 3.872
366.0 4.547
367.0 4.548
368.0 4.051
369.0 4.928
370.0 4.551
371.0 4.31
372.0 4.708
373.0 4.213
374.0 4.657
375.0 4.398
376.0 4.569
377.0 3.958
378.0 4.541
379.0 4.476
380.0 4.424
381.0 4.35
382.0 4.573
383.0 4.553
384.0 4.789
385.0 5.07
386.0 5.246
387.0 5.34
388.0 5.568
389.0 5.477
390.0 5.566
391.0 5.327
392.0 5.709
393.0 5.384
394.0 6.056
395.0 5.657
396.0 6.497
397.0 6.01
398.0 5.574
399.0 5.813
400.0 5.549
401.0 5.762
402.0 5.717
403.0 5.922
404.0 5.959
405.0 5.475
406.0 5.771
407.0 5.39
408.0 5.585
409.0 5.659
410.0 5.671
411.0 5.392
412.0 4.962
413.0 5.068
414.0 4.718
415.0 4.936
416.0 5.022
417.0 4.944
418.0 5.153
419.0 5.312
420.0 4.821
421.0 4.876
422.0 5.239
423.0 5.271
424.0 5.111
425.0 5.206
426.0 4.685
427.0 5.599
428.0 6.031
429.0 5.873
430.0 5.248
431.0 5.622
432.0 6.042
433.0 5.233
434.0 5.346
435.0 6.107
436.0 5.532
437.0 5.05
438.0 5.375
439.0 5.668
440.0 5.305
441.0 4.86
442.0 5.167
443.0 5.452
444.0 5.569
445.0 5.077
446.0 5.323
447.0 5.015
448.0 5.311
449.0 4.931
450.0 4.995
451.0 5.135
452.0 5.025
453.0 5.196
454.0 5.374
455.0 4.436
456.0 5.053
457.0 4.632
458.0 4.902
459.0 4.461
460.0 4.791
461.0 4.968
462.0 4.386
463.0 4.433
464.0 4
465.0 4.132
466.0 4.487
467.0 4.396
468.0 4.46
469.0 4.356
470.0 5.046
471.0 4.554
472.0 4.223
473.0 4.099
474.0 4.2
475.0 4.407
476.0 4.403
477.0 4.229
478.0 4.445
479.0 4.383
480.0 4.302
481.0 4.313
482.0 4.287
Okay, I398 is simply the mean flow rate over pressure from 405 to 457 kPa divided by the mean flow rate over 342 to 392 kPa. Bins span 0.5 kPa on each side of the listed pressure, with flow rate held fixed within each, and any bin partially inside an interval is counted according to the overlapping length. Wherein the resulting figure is 1.20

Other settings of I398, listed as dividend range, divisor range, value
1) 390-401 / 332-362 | 1.45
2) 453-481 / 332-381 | 1.09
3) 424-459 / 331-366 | 1.32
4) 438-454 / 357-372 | 1.23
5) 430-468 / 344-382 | 1.20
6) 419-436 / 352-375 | 1.28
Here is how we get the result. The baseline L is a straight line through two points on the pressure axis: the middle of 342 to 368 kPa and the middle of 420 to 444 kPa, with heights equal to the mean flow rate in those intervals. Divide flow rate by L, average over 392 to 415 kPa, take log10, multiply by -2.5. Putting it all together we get -0.15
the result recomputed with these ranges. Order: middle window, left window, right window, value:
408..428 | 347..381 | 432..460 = -0.07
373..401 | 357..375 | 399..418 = -0.06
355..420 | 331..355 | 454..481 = -0.20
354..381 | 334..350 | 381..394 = 0.09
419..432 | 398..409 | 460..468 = -0.02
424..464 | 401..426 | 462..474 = -0.09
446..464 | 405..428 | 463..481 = -0.06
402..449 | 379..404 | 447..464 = -0.05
